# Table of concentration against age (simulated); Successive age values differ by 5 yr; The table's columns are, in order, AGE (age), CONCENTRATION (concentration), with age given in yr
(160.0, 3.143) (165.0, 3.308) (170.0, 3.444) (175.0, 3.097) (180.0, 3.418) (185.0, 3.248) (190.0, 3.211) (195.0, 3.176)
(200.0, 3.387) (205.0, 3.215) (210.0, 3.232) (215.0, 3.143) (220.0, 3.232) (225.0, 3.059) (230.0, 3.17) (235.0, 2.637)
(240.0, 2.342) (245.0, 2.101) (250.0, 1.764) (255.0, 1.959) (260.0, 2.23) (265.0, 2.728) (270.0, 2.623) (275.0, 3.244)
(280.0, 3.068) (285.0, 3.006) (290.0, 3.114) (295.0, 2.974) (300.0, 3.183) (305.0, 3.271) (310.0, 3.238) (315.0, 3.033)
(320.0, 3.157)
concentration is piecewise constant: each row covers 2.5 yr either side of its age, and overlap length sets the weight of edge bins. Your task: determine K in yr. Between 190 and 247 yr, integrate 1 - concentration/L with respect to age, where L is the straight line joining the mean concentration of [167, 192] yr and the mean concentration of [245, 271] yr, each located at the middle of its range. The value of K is -4.6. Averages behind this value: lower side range 3.29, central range 2.99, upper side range 2.22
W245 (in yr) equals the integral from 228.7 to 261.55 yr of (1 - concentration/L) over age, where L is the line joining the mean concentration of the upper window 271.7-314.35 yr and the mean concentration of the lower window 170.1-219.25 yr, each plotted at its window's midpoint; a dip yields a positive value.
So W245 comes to 9.3 yr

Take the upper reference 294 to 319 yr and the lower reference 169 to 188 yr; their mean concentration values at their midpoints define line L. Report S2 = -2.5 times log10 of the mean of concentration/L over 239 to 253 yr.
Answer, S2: 0.50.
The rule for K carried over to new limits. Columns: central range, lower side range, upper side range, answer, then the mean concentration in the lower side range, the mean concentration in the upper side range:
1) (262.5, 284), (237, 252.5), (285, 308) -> -2.1 yr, 2.09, 3.12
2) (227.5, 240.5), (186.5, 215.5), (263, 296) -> 1.5 yr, 3.23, 2.97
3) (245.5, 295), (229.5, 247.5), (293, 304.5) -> 3.6 yr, 2.49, 3.12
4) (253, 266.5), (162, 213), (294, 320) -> 3.8 yr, 3.27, 3.15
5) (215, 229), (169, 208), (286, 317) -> 0.3 yr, 3.27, 3.13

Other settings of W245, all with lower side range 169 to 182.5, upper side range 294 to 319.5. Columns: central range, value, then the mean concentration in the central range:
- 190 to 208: 0.15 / 3.25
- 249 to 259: 3.99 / 1.93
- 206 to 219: 0.27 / 3.2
